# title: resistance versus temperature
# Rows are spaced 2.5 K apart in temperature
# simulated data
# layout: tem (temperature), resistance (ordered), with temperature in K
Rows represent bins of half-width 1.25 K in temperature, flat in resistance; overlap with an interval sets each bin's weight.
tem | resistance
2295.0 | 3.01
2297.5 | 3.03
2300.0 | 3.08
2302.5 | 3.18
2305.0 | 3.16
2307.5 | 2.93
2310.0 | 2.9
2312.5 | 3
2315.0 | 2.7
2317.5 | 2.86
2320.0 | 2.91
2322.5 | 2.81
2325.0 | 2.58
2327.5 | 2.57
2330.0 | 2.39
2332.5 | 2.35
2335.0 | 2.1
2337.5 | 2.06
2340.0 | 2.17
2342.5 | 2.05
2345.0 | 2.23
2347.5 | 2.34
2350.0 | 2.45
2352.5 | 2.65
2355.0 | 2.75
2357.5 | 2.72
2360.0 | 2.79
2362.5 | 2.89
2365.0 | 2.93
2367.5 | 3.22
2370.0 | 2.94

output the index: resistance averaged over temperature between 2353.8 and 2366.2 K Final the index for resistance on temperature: 2.82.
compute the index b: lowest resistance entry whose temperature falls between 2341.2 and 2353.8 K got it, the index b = 2.05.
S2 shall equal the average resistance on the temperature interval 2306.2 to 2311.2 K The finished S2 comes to 2.92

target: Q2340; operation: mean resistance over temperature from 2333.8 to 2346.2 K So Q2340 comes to 2.12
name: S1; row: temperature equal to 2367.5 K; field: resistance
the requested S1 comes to 3.22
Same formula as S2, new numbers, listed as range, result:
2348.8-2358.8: 2.64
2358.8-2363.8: 2.84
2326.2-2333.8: 2.44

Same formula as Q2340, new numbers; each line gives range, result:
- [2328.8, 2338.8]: 2.22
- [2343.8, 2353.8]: 2.42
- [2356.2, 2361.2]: 2.75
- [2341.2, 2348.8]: 2.21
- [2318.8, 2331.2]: 2.65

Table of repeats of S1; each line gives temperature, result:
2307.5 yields 2.93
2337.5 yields 2.06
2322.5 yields 2.81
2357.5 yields 2.72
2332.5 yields 2.35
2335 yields 2.1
